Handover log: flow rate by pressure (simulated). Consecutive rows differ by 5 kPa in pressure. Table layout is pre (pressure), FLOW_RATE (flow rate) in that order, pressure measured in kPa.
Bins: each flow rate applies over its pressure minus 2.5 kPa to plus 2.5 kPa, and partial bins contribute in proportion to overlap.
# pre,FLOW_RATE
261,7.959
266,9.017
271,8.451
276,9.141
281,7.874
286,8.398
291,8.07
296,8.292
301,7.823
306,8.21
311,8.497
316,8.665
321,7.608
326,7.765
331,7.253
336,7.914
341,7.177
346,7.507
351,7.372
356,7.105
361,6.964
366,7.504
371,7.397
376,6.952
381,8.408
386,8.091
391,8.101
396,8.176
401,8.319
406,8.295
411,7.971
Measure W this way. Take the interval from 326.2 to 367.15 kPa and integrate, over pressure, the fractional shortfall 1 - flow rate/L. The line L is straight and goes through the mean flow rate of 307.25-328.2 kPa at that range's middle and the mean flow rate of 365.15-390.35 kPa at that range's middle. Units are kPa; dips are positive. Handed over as 2.9 kPa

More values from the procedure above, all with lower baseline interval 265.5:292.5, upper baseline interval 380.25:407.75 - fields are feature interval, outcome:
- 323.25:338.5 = 1.3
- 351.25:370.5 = 2.5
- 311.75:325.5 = 0.4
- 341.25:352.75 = 1.3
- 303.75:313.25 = 0.1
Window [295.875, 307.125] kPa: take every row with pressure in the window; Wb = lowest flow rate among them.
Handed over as 7.823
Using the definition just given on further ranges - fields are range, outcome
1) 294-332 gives 7.253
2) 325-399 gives 6.952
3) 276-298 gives 7.874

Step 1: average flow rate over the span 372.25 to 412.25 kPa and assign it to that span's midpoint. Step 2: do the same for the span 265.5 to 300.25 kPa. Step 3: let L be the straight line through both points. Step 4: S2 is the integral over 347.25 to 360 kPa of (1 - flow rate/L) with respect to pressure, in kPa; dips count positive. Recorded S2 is 1.4 kPa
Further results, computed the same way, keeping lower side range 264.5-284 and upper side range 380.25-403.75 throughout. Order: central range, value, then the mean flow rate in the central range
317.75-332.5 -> 1.4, 7.62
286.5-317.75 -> 0.9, 8.26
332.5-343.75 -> 1.2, 7.52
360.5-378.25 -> 2.2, 7.23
